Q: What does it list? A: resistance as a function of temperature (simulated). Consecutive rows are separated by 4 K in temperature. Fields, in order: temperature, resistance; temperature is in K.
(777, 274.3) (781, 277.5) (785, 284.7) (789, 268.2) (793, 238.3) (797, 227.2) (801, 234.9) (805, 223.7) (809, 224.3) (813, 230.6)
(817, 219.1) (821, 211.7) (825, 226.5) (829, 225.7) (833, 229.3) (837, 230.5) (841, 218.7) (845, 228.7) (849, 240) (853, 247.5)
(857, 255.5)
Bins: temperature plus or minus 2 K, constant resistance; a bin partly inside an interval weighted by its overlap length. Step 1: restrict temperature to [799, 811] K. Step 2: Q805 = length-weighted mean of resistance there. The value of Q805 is 228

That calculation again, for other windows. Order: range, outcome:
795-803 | 231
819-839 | 225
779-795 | 267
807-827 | 222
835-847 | 226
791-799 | 233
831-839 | 230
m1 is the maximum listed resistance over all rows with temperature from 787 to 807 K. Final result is 268.2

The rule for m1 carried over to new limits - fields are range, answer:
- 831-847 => 230.5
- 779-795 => 284.7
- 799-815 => 234.9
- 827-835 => 229.3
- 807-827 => 230.6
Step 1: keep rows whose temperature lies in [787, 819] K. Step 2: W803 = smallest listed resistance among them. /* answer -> 219.1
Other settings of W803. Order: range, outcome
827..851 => 218.7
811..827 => 211.7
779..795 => 238.3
